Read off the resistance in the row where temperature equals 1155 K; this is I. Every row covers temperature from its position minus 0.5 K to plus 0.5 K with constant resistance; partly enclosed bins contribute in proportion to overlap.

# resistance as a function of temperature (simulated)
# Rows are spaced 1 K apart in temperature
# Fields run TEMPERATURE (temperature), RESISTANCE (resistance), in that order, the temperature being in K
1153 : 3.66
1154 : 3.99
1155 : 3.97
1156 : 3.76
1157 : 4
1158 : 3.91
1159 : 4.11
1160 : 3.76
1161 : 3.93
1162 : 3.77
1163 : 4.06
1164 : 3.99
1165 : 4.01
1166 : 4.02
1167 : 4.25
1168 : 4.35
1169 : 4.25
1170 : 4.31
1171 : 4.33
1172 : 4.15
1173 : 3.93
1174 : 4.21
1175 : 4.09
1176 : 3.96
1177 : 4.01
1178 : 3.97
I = 3.97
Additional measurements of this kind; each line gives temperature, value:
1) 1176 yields 3.96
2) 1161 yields 3.93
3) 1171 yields 4.33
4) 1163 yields 4.06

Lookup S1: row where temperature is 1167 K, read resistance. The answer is 4.25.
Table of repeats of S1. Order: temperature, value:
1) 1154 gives 3.99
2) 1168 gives 4.35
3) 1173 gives 3.93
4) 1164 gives 3.99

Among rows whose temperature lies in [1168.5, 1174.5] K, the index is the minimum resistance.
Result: 3.93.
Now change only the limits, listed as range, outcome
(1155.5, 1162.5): 3.76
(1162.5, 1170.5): 3.99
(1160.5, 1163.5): 3.77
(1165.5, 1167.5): 4.02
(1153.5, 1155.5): 3.97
